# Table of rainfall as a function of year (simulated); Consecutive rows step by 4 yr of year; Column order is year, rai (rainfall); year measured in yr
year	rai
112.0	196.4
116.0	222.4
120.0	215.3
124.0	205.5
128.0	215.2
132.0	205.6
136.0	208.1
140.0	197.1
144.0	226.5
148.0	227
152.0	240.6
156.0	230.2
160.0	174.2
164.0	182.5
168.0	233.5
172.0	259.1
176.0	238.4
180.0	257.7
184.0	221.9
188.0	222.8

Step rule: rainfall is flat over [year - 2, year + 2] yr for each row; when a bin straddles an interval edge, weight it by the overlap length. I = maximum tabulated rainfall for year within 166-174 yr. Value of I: 259.1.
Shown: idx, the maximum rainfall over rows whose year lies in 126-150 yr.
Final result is 227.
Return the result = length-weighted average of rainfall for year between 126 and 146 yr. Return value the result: 210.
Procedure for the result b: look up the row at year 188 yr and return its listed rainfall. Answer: 222.8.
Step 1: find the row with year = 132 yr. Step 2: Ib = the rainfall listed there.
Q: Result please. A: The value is 205.6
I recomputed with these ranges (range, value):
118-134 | 215.3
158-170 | 233.5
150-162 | 240.6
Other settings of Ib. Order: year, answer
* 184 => 221.9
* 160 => 174.2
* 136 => 208.1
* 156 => 230.2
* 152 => 240.6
